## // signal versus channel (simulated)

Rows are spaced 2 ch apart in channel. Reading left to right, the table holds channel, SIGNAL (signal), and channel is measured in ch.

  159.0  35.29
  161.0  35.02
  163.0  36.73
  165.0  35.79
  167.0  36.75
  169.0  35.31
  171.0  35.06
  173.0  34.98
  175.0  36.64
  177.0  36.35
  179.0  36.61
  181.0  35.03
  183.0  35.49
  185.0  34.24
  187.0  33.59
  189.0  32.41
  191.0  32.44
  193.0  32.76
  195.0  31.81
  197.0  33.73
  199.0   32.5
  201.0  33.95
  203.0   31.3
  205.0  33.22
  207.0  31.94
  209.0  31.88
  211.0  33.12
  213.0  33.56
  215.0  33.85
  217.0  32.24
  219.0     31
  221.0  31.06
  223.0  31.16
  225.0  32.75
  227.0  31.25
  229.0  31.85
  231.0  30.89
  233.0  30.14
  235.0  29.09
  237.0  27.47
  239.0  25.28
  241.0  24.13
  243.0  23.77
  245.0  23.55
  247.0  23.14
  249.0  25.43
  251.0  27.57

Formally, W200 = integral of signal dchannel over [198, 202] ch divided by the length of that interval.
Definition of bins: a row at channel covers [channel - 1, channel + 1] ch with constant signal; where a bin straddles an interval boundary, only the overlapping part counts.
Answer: 33.2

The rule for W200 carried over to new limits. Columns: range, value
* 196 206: 32.9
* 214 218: 33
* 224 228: 32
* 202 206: 32.3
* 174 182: 36.2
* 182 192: 33.6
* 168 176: 35.5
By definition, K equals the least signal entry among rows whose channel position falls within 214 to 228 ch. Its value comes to 31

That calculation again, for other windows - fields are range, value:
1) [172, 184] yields 34.98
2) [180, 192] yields 32.41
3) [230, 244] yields 23.77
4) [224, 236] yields 29.09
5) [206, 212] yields 31.88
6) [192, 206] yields 31.3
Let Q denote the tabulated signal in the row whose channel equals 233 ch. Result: 30.14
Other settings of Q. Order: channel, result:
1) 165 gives 35.79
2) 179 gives 36.61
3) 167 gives 36.75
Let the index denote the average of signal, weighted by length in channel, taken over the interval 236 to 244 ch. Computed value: 25.2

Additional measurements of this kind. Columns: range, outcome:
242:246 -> 23.7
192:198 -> 32.8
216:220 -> 31.6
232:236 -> 29.6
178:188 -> 35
